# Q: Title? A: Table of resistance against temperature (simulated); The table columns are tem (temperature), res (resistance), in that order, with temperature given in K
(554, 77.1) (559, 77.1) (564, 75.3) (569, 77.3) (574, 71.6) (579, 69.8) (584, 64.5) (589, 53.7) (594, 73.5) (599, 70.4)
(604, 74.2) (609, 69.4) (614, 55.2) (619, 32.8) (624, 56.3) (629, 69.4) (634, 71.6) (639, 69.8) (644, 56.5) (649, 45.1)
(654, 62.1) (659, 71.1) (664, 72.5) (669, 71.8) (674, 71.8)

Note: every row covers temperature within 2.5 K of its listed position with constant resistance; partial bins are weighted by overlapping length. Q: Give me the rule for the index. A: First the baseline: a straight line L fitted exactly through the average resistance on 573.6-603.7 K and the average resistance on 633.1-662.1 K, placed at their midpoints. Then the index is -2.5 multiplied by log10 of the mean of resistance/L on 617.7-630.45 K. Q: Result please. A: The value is 0.20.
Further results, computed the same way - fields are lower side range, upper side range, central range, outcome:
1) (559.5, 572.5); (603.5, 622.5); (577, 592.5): 0.08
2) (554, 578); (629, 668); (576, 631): 0.13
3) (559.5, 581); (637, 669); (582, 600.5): 0.09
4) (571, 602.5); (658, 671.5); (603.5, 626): 0.23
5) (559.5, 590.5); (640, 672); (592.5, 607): -0.07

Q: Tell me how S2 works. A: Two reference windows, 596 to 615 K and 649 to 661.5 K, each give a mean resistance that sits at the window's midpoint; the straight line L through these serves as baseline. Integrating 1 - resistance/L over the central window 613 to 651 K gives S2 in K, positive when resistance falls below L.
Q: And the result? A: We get 4.5 K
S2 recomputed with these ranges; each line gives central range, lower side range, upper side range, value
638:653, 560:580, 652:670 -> 3.0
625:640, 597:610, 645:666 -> -0.6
